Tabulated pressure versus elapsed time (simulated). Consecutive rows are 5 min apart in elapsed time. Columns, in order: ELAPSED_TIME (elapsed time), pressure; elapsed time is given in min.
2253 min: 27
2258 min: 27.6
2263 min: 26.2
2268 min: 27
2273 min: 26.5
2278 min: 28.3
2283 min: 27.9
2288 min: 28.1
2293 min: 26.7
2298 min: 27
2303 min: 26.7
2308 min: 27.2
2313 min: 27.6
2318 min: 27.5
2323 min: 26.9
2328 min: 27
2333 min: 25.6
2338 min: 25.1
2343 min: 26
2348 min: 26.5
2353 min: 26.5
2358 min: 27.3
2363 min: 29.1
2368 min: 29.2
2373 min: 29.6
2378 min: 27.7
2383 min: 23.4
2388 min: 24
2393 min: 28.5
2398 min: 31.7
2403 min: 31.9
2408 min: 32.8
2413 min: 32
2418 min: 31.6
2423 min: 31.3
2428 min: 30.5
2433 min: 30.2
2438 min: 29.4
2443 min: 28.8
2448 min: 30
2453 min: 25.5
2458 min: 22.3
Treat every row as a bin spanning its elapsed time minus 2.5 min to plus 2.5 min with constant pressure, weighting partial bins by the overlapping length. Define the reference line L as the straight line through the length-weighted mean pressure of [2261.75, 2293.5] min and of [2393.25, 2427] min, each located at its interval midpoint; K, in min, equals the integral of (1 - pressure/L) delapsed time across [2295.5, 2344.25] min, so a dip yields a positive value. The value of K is 3.39 min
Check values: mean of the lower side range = 27.3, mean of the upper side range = 31.6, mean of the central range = 26.7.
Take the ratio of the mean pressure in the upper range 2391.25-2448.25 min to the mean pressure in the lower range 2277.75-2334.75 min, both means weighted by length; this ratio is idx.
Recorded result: 1.1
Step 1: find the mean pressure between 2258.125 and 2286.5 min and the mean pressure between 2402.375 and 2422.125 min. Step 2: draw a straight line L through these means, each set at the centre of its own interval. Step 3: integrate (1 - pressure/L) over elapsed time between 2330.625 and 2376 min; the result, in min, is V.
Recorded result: 4.2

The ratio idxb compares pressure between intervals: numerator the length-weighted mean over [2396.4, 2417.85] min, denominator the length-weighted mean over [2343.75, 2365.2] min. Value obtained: 1.2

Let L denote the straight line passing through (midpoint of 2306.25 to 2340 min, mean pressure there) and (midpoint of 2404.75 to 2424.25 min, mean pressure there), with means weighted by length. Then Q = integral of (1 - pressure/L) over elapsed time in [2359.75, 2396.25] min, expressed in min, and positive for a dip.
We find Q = 2.9 min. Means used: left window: 26.7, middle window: 27.4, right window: 32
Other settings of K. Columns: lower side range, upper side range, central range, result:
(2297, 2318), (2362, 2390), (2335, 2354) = 0.8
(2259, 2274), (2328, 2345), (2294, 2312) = -0.5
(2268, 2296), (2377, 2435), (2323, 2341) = 1.5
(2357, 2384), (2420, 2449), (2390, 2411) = -1.5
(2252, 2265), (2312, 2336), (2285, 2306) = -0.2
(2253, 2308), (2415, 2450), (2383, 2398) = 1.4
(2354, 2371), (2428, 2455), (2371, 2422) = -1.3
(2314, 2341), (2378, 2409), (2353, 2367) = -0.3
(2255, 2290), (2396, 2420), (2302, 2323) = 1.1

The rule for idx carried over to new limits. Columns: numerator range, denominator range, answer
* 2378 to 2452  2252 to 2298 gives 1.09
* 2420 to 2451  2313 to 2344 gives 1.13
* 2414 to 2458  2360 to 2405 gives 1.04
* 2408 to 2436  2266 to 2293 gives 1.14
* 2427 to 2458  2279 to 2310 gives 1.04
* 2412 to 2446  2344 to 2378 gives 1.09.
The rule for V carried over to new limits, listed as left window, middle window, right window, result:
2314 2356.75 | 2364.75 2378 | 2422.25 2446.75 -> -0.64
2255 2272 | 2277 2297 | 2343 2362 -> -0.57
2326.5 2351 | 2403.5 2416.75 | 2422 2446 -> -1.50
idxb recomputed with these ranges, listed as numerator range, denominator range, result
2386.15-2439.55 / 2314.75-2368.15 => 1.13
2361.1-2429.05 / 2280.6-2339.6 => 1.09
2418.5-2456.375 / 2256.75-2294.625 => 1.08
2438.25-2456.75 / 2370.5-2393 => 1.05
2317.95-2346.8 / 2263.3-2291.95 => 0.96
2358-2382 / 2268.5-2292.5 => 1.03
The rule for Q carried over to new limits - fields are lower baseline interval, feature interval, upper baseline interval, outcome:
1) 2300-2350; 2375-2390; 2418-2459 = 1.4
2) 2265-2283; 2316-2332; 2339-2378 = 0.3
